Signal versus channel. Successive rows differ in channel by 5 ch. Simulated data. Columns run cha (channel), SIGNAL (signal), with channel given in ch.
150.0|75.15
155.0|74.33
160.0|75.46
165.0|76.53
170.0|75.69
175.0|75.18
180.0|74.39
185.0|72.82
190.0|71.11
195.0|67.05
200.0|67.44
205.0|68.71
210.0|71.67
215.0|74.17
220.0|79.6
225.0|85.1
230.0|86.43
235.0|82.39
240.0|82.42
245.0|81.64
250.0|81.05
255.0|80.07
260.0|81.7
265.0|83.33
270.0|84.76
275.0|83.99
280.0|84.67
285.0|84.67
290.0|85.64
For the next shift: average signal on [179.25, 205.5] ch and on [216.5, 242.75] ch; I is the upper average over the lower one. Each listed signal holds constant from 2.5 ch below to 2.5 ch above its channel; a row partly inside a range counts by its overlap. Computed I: 1.18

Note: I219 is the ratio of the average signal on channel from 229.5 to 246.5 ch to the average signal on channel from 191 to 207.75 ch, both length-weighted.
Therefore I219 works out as 1.22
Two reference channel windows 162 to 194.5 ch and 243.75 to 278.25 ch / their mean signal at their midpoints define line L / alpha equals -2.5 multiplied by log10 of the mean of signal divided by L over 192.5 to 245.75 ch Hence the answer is 0.019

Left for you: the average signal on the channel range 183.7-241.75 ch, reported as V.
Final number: 75.7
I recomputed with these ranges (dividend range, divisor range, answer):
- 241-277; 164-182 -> 1.09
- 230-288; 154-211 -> 1.14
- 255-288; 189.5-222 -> 1.17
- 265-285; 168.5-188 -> 1.13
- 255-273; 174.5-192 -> 1.13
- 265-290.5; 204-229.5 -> 1.10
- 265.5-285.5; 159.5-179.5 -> 1.12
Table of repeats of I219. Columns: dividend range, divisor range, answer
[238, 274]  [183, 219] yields 1.16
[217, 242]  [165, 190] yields 1.12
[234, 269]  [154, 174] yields 1.08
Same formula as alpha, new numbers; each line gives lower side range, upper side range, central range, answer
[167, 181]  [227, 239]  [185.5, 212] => 0.14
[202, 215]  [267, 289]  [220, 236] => -0.13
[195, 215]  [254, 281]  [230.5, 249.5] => -0.07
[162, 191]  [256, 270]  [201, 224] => 0.06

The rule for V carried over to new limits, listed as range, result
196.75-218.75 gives 70.9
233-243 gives 82.4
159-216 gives 72.4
